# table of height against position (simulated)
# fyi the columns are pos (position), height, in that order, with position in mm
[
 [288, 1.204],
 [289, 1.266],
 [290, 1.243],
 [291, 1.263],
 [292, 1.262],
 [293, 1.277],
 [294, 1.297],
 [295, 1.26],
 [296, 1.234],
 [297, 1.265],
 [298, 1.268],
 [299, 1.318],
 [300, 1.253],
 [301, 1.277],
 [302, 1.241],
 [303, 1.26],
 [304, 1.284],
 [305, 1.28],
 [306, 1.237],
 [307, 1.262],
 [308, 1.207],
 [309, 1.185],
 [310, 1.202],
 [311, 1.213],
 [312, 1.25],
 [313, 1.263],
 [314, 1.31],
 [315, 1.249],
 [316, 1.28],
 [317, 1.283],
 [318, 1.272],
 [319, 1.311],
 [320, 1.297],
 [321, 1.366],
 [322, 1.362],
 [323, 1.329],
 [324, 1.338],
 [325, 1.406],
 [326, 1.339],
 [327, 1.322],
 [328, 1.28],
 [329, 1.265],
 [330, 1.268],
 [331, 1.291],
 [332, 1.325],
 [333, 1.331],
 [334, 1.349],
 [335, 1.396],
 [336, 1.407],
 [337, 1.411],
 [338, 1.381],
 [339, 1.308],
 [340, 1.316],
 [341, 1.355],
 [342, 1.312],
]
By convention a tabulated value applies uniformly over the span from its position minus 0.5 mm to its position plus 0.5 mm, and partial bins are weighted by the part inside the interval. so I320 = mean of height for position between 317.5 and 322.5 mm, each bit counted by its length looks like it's 1.32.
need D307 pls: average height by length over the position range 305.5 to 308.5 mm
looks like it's 1.24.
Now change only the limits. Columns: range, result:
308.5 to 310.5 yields 1.19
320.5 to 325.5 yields 1.36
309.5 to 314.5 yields 1.25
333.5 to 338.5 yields 1.39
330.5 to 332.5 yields 1.31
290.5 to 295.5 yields 1.27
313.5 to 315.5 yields 1.28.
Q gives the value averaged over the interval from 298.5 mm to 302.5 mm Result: 1.27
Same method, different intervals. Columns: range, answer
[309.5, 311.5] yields 1.21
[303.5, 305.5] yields 1.28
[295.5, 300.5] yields 1.27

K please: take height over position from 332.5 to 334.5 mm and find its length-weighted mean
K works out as 1.34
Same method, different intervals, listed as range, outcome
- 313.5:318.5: 1.28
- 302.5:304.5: 1.27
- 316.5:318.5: 1.28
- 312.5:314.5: 1.29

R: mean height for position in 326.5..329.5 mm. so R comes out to 1.29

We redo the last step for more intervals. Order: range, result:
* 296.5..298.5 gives 1.27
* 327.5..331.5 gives 1.28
